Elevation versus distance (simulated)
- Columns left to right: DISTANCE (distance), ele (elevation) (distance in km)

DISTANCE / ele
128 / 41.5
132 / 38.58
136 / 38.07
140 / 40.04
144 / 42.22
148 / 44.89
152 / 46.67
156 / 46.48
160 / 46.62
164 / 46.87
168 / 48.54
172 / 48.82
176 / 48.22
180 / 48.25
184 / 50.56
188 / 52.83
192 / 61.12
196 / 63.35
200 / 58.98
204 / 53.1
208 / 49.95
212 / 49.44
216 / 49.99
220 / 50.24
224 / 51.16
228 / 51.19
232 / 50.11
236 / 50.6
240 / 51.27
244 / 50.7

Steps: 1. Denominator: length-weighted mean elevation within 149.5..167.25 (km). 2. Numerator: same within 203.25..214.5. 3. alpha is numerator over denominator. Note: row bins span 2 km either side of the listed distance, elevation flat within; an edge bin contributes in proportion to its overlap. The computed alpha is 1.08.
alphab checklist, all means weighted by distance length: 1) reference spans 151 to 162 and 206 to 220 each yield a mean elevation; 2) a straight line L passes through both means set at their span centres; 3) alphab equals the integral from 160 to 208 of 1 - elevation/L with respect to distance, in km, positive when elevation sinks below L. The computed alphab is -4.2 km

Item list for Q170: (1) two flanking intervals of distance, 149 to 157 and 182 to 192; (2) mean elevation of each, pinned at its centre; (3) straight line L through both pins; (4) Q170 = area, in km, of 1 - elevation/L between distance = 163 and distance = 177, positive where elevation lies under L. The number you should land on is 0.5 km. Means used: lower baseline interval 46.4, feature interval 48.2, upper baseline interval 53.6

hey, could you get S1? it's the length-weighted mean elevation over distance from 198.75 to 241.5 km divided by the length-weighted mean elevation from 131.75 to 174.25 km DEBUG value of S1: 1.2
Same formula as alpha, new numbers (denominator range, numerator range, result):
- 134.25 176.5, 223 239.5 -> 1.12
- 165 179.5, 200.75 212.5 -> 1.07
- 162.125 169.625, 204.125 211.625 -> 1.06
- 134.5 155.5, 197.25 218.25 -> 1.23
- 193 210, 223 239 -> 0.90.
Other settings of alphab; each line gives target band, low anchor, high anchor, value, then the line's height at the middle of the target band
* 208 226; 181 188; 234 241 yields 0.2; 50.9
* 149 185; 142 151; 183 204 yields 1.4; 49.7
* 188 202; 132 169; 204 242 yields -3.5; 48.1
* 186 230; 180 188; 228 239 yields -2.8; 50.6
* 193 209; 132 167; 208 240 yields -2.9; 48.4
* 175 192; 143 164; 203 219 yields -1.1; 48.2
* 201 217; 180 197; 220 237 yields 0.6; 53.1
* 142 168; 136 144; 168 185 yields -1.3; 43.7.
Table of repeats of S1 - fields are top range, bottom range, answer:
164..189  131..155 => 1.17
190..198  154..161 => 1.34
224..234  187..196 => 0.86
